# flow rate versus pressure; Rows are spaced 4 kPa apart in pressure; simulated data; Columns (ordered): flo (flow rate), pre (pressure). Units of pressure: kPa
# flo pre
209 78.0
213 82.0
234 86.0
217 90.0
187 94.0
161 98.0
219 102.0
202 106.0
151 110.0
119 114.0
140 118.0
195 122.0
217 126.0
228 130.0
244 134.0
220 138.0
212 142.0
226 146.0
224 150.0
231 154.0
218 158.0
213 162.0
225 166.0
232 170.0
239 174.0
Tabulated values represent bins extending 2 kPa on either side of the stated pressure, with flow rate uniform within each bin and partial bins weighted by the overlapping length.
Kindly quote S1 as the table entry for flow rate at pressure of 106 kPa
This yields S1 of 202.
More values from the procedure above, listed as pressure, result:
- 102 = 219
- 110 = 151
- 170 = 232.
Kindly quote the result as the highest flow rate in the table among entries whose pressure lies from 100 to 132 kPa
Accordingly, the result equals 228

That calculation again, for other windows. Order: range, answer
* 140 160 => 231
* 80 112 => 234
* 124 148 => 244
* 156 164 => 218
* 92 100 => 187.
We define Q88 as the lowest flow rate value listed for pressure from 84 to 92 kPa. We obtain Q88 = 217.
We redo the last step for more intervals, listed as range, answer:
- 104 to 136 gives 119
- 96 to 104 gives 161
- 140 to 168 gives 212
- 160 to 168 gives 213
